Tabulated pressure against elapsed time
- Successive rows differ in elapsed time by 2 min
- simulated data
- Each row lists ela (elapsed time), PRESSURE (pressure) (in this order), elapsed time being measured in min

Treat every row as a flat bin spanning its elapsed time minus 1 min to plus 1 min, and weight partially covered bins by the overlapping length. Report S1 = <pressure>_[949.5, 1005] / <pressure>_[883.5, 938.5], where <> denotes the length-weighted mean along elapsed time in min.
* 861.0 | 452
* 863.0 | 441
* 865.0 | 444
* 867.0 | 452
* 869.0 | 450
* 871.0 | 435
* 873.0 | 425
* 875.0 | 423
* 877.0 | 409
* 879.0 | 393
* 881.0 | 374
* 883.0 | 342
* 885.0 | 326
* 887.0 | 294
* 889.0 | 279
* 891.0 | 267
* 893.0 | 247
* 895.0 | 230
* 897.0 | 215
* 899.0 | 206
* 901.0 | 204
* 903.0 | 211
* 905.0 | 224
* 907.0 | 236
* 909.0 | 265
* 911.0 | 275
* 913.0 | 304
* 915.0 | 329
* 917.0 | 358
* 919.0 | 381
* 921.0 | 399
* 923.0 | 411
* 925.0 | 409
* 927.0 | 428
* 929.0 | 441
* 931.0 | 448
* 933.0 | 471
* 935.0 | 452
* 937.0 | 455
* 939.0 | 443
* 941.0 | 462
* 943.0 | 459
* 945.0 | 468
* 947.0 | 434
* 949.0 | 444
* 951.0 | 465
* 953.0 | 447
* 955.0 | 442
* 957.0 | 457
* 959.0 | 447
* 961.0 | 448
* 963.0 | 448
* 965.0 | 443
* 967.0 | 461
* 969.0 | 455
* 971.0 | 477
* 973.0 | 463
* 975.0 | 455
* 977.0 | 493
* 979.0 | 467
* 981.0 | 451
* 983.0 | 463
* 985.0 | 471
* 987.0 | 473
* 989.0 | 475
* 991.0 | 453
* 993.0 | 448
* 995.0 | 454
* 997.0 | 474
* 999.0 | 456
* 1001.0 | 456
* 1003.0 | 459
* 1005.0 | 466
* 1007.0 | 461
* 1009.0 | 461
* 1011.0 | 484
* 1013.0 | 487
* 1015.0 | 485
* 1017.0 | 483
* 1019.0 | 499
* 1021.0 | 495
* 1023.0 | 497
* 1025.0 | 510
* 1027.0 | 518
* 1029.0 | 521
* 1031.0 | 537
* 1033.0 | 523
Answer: 1.4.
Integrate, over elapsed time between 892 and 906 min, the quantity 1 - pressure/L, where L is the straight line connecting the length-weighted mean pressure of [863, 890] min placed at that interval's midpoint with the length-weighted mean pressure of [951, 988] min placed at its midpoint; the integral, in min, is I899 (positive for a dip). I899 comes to 6.4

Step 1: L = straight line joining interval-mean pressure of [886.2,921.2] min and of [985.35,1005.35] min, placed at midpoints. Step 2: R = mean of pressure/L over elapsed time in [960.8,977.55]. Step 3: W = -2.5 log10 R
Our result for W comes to -0.13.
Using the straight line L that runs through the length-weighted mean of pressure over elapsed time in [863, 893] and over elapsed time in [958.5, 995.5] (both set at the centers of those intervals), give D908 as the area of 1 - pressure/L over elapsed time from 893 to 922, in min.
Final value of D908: 9.4 min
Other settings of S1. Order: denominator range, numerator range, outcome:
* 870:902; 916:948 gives 1.36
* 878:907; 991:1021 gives 1.73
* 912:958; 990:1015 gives 1.09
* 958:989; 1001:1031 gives 1.06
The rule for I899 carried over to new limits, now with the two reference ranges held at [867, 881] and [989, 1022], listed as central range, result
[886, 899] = 5.4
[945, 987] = -0.2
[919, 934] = 0.5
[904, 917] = 4.7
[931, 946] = -0.4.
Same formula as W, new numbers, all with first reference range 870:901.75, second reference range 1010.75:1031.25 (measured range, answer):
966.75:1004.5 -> -0.03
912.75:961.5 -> -0.11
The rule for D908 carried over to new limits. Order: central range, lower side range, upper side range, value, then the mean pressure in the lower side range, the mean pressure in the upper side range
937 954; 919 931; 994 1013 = -0.93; 417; 465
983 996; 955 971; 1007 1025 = 0.19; 452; 486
